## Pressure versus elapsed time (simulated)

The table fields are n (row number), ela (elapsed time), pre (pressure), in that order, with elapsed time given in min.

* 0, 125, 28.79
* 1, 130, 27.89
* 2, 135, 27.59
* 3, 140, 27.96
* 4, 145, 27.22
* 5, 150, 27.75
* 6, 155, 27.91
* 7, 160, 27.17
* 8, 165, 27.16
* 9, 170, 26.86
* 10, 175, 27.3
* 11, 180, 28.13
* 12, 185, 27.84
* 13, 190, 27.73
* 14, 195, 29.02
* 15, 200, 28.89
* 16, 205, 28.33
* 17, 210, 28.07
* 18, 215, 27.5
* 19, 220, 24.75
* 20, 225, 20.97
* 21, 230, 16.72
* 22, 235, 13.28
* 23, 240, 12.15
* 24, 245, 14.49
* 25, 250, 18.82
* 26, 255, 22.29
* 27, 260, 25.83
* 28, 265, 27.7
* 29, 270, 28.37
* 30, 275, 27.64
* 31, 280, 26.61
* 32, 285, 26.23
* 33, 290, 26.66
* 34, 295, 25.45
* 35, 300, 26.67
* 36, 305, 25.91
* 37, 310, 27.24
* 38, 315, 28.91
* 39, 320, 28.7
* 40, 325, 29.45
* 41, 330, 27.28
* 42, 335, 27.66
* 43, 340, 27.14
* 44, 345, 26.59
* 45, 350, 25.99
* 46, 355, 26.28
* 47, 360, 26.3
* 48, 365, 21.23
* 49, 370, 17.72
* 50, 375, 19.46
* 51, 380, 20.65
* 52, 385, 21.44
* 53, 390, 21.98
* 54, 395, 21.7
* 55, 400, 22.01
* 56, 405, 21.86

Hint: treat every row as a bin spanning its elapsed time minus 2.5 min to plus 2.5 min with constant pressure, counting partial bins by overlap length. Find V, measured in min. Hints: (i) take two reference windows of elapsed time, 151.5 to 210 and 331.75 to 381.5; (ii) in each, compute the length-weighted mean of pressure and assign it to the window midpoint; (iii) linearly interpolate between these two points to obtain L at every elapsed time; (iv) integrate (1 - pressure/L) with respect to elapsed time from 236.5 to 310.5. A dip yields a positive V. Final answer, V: 5.3 min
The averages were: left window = 27.9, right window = 24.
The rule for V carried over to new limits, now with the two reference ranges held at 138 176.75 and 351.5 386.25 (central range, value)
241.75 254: 3.91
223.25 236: 4.18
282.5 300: -1.61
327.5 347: -3.74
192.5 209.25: -1.52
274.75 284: -0.97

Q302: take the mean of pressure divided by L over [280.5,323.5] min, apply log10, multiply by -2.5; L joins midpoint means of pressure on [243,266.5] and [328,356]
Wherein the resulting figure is -0.11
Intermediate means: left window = 21.7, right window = 26.8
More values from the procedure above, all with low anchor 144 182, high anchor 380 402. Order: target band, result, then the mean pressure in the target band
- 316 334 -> -0.215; 28.4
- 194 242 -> 0.144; 22.9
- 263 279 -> -0.128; 27.8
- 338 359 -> -0.166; 26.5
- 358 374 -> 0.045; 21.4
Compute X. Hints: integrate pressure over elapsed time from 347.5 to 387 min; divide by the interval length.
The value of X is 22.4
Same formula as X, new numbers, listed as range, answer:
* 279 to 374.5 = 26.1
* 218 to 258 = 17.9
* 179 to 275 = 23.8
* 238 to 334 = 25.2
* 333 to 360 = 26.7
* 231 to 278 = 21.1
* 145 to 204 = 27.8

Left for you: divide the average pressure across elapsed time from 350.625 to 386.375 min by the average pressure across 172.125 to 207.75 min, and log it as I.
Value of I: 0.8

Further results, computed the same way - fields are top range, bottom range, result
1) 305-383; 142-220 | 0.92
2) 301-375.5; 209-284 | 1.16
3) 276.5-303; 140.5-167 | 0.96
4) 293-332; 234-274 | 1.31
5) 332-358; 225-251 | 1.73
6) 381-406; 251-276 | 0.84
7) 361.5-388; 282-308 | 0.78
